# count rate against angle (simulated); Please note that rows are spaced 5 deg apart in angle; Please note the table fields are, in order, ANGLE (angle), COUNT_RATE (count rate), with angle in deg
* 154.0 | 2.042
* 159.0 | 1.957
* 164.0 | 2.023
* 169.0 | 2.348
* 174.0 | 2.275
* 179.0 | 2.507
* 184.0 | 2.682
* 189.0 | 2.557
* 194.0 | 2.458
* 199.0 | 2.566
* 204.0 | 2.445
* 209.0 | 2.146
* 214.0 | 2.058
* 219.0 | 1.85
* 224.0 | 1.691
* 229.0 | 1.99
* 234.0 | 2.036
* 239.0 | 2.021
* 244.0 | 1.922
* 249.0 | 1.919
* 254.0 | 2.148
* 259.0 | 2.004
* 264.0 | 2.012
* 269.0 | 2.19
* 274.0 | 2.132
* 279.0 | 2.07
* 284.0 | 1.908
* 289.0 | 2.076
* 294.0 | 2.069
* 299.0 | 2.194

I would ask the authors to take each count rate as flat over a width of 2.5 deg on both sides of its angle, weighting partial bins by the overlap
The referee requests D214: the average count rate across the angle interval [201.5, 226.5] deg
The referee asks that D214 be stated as 2.04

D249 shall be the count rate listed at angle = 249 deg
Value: 1.919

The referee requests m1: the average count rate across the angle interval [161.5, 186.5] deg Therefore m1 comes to 2.37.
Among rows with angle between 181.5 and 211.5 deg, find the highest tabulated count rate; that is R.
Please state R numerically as 2.682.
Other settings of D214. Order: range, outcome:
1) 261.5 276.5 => 2.11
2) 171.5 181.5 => 2.39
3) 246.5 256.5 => 2.03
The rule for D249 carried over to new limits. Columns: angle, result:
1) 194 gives 2.458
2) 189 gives 2.557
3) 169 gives 2.348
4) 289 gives 2.076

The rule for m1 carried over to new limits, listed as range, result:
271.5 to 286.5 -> 2.04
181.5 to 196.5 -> 2.57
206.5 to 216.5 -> 2.1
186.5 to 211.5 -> 2.43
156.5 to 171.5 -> 2.11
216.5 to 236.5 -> 1.89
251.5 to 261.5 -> 2.08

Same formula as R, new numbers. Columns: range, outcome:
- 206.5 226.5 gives 2.146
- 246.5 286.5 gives 2.19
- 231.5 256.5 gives 2.148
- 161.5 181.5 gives 2.507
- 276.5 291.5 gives 2.076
